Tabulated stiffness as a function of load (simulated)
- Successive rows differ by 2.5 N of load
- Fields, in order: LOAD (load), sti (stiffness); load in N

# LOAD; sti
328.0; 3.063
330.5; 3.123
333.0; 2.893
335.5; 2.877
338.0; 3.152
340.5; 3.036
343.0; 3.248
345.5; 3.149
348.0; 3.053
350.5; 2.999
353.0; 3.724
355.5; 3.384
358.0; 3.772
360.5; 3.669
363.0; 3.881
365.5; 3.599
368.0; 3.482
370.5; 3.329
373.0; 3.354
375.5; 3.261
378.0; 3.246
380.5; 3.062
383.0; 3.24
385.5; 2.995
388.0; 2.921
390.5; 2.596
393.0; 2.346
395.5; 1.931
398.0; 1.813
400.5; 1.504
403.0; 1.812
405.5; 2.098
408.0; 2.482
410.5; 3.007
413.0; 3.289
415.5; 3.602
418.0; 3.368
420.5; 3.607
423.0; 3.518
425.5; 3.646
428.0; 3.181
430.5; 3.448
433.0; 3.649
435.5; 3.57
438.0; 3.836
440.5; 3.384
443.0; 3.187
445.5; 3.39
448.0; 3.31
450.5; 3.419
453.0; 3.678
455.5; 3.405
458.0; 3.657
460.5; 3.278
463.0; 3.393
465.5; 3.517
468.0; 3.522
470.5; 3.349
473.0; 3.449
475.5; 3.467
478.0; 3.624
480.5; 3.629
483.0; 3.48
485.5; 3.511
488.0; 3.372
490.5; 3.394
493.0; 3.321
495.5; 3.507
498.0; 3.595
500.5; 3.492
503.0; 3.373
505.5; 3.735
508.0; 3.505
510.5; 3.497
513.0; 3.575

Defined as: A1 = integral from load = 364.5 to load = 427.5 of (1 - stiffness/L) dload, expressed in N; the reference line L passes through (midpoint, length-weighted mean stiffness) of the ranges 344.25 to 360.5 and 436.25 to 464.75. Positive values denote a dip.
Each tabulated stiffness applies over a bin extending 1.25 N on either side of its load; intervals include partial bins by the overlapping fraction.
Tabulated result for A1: 8.9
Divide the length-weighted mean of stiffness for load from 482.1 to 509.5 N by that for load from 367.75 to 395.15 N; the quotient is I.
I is 1.2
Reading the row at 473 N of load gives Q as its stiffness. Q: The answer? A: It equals 3.449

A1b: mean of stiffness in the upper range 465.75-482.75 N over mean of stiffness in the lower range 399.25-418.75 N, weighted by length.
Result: 1.33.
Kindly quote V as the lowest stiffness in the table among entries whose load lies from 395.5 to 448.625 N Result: 1.504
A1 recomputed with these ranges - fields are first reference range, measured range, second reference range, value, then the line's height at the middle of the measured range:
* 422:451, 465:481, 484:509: -0.1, 3.47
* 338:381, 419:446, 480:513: -0.5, 3.43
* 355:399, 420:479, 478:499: -2.2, 3.35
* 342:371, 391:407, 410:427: 6.9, 3.45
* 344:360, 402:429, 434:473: 2.8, 3.42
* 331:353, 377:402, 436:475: 5.3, 3.24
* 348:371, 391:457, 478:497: 8.3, 3.49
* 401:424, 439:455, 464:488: -0.8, 3.23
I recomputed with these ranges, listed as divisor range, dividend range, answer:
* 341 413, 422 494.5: 1.17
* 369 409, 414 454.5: 1.32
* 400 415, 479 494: 1.40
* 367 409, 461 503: 1.30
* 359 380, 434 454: 1.00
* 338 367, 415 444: 1.03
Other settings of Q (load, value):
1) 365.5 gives 3.599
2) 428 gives 3.181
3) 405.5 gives 2.098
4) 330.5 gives 3.123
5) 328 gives 3.063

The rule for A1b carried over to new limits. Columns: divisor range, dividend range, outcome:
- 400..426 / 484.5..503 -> 1.18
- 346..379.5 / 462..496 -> 1.01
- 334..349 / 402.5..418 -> 0.91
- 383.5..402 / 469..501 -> 1.49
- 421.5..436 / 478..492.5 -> 0.99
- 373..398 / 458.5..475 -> 1.22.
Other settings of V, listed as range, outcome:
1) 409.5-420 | 3.007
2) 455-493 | 3.278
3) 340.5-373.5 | 2.999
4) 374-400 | 1.813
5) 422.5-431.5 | 3.181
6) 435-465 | 3.187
